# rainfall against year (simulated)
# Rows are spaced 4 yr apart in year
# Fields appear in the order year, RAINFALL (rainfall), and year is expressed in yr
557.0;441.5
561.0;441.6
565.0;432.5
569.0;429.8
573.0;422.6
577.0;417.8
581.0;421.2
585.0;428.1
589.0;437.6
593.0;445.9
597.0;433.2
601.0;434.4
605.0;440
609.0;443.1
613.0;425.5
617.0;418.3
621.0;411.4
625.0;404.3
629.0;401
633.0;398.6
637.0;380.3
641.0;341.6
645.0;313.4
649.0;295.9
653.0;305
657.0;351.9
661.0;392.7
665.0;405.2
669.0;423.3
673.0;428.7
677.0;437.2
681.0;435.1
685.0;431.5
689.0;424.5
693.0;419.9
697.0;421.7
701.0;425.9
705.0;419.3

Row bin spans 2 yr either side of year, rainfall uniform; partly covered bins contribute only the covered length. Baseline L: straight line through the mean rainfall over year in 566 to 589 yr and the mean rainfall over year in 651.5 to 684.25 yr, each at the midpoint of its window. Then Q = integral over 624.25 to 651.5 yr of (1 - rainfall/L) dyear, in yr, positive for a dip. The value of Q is 3.3 yr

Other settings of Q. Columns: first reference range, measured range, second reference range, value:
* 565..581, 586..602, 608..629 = -0.6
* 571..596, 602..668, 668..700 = 6.8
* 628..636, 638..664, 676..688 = 4.6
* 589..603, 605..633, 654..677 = 0.5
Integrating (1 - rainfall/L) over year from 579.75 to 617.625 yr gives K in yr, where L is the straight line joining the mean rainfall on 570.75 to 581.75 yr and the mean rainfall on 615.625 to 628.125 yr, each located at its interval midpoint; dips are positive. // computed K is -1.6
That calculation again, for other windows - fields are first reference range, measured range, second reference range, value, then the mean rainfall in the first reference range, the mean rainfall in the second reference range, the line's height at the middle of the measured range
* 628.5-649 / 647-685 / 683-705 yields 0.31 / 358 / 424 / 390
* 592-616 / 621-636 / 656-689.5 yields 0.96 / 436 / 416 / 429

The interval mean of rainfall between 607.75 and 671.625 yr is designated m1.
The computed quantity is 382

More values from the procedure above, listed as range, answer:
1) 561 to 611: 433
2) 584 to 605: 437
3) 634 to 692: 384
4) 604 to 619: 431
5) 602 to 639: 414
